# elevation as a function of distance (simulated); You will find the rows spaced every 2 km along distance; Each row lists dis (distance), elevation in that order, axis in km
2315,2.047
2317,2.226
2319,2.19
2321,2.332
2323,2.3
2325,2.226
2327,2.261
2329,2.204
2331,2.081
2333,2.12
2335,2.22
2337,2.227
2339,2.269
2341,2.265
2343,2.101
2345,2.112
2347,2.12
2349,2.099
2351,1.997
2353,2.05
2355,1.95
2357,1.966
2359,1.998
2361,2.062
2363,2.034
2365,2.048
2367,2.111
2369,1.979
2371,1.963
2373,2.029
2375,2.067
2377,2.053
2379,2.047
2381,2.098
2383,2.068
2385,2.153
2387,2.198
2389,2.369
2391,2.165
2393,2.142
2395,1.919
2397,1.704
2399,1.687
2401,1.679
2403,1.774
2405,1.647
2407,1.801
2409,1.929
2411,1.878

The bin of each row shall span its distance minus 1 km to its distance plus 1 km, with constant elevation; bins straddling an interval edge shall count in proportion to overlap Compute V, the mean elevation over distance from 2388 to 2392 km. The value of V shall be 2.27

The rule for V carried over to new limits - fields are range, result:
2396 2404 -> 1.71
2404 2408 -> 1.72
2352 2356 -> 2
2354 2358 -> 1.96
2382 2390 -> 2.2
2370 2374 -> 2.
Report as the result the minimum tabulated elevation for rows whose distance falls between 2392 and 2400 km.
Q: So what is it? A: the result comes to 1.687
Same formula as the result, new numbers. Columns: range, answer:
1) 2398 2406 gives 1.647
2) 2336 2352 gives 1.997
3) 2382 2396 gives 1.919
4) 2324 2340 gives 2.081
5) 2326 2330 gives 2.204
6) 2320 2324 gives 2.3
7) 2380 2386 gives 2.068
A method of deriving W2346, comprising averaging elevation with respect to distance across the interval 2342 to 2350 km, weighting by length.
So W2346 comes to 2.11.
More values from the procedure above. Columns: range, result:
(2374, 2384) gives 2.07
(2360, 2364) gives 2.05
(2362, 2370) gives 2.04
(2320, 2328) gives 2.28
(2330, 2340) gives 2.18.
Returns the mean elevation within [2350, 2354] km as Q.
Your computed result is 2.02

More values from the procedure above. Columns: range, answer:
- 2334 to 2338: 2.22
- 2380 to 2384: 2.08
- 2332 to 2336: 2.17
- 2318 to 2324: 2.27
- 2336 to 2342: 2.25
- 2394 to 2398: 1.81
